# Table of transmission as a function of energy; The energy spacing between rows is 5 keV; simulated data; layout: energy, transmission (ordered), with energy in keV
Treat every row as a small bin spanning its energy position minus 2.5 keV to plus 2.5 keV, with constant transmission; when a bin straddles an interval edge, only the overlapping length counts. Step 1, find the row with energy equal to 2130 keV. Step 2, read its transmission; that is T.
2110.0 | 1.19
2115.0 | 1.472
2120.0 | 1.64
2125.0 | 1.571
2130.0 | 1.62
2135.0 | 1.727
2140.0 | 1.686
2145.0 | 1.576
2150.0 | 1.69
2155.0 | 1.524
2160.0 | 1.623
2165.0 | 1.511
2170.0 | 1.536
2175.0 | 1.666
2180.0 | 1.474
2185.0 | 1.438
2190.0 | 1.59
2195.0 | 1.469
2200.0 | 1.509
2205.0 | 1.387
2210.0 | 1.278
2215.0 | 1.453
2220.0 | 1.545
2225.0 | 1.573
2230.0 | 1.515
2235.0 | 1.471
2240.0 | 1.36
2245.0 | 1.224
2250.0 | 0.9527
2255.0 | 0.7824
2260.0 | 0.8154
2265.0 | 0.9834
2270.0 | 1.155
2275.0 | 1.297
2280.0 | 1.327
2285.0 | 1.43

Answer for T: 1.62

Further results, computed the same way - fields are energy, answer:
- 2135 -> 1.727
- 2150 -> 1.69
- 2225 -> 1.573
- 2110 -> 1.19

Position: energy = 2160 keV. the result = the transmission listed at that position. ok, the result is 1.623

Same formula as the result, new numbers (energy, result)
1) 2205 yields 1.387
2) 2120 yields 1.64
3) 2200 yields 1.509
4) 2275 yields 1.297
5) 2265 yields 0.9834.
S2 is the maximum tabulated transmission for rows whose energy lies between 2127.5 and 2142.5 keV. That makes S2 1.727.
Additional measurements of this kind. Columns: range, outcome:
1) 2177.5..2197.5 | 1.59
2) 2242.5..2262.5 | 1.224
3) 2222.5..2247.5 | 1.573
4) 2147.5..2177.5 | 1.69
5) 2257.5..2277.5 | 1.297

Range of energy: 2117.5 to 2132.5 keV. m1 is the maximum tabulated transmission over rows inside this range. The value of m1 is 1.64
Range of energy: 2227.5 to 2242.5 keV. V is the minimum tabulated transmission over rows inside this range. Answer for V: 1.36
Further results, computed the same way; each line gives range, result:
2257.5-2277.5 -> 0.8154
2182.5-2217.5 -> 1.278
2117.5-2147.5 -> 1.571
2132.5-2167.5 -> 1.511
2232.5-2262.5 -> 0.7824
